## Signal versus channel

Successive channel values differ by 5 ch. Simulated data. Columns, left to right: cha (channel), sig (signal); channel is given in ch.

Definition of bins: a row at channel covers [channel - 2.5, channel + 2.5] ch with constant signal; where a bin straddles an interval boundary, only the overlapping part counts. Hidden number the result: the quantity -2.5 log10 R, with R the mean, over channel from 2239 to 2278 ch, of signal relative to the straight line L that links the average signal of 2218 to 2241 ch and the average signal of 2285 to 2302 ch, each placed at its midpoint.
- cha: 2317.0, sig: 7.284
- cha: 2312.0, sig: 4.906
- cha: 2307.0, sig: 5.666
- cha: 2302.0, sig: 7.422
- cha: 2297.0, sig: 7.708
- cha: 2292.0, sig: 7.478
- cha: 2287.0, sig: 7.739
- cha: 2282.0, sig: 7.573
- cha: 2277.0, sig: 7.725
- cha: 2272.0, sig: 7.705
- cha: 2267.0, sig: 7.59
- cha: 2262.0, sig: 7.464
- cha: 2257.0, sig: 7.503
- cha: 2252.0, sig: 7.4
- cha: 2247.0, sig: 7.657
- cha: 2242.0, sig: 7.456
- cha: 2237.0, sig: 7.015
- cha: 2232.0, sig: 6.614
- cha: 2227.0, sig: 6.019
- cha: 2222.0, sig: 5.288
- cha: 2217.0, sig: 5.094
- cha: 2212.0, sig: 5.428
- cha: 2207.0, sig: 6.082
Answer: -0.10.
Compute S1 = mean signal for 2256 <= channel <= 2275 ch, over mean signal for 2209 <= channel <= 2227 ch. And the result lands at 1.4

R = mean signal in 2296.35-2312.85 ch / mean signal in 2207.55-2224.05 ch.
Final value 1.2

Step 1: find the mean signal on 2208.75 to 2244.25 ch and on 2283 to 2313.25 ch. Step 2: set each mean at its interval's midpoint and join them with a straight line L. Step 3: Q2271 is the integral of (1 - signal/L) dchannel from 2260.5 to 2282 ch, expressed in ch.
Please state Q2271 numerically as -3.2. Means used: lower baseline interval 6.12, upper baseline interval 6.94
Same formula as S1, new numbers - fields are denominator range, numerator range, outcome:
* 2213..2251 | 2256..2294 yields 1.18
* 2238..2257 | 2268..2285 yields 1.03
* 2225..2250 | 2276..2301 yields 1.09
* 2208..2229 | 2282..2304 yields 1.38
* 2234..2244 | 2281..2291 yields 1.06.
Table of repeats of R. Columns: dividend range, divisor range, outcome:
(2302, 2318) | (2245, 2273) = 0.80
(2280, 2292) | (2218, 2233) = 1.31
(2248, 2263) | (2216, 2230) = 1.35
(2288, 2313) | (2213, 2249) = 1.07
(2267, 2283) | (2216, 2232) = 1.35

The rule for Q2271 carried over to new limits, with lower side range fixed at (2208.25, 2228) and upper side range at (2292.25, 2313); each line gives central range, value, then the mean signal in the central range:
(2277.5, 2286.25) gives -1.8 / 7.64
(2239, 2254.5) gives -4.3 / 7.49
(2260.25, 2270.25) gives -2.3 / 7.55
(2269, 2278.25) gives -2.2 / 7.71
